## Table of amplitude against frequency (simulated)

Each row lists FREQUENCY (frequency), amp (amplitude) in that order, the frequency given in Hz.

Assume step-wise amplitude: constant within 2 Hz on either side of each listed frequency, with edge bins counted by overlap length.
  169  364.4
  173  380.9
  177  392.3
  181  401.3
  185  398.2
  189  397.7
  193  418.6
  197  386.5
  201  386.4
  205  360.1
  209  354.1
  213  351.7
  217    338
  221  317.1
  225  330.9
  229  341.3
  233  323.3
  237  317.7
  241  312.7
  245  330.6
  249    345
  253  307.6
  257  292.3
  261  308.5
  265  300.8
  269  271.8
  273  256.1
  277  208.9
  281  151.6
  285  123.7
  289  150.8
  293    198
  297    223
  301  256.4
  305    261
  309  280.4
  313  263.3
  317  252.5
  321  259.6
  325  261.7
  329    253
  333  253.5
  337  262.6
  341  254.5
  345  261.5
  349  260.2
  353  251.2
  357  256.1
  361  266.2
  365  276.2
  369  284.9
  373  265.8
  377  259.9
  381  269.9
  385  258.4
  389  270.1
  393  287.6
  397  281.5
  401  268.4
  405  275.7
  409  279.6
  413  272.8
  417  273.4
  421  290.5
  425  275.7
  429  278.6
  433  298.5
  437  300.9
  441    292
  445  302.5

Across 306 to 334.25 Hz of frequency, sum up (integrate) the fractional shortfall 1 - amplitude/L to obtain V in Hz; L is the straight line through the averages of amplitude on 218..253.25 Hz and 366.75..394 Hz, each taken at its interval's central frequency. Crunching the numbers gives 3.2 Hz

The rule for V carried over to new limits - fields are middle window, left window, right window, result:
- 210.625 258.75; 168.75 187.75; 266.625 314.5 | -3.5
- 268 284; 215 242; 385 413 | 5.1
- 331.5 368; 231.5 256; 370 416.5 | 3.2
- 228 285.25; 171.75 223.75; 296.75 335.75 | 6.4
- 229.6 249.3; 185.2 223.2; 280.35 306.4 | -1.7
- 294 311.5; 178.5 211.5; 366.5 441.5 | 4.2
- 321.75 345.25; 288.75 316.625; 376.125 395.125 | -0.6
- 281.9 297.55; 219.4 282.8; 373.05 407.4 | 6.5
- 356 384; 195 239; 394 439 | 2.6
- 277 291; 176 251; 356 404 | 7.4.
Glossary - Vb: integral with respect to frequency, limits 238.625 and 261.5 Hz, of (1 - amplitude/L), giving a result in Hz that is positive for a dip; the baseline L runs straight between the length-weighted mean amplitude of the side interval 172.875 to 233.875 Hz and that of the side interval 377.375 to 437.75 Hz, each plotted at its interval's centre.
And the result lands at 2.0 Hz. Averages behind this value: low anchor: 368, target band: 317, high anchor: 278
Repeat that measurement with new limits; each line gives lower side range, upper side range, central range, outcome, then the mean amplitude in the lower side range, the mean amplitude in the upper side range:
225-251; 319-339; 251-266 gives 0.49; 329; 258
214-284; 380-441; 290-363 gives 8.87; 296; 279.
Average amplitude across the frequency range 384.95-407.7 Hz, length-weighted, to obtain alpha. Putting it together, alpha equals 275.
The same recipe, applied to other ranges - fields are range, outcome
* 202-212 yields 359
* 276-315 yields 212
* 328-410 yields 267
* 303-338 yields 261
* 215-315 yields 272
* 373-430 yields 274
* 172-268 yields 349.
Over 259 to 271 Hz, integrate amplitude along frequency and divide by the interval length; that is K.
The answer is 294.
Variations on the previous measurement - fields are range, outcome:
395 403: 275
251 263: 303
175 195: 402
